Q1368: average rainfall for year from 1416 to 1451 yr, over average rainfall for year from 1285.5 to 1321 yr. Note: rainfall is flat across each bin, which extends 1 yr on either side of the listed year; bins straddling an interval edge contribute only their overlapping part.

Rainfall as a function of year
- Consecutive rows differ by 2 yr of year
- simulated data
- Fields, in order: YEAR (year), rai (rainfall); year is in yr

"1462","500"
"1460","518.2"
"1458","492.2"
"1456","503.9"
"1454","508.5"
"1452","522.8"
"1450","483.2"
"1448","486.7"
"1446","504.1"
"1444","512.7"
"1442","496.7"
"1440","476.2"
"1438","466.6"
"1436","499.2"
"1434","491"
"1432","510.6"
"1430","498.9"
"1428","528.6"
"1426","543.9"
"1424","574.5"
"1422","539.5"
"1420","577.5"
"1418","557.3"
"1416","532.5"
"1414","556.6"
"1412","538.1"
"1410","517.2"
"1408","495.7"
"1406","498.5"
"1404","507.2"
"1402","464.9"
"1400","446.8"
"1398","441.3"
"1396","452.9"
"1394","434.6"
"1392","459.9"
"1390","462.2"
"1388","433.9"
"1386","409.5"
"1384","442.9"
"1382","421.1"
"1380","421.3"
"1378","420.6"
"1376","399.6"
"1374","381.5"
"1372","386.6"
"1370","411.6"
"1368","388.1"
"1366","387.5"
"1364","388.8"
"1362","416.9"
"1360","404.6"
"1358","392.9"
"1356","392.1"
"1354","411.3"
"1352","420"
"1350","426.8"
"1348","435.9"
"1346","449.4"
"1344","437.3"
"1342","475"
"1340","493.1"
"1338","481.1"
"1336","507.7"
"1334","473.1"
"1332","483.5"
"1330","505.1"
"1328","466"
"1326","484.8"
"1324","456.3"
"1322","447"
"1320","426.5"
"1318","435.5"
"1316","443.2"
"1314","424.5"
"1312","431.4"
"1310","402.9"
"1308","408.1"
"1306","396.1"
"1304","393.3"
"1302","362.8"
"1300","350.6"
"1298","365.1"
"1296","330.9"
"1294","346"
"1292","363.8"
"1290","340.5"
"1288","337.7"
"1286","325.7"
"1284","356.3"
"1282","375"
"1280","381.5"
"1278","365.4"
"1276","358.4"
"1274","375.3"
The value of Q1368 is 1.3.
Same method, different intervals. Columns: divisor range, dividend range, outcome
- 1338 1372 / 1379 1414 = 1.10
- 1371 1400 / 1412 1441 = 1.23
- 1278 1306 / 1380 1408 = 1.26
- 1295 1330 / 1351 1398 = 1.00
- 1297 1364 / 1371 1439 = 1.11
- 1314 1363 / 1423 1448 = 1.13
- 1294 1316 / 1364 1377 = 1.01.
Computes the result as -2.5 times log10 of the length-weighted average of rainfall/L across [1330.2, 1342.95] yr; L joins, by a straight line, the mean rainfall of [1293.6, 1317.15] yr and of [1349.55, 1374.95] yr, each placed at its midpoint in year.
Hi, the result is -0.23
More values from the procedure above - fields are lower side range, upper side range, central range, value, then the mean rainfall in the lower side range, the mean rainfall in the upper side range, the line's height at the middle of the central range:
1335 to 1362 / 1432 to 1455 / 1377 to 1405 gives 0.050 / 440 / 496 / 465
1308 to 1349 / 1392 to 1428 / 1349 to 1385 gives 0.185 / 457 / 510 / 482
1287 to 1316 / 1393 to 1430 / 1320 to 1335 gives -0.152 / 378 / 511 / 409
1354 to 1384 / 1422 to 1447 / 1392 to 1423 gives -0.081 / 403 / 510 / 466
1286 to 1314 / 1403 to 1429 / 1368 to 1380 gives 0.188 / 372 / 536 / 476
